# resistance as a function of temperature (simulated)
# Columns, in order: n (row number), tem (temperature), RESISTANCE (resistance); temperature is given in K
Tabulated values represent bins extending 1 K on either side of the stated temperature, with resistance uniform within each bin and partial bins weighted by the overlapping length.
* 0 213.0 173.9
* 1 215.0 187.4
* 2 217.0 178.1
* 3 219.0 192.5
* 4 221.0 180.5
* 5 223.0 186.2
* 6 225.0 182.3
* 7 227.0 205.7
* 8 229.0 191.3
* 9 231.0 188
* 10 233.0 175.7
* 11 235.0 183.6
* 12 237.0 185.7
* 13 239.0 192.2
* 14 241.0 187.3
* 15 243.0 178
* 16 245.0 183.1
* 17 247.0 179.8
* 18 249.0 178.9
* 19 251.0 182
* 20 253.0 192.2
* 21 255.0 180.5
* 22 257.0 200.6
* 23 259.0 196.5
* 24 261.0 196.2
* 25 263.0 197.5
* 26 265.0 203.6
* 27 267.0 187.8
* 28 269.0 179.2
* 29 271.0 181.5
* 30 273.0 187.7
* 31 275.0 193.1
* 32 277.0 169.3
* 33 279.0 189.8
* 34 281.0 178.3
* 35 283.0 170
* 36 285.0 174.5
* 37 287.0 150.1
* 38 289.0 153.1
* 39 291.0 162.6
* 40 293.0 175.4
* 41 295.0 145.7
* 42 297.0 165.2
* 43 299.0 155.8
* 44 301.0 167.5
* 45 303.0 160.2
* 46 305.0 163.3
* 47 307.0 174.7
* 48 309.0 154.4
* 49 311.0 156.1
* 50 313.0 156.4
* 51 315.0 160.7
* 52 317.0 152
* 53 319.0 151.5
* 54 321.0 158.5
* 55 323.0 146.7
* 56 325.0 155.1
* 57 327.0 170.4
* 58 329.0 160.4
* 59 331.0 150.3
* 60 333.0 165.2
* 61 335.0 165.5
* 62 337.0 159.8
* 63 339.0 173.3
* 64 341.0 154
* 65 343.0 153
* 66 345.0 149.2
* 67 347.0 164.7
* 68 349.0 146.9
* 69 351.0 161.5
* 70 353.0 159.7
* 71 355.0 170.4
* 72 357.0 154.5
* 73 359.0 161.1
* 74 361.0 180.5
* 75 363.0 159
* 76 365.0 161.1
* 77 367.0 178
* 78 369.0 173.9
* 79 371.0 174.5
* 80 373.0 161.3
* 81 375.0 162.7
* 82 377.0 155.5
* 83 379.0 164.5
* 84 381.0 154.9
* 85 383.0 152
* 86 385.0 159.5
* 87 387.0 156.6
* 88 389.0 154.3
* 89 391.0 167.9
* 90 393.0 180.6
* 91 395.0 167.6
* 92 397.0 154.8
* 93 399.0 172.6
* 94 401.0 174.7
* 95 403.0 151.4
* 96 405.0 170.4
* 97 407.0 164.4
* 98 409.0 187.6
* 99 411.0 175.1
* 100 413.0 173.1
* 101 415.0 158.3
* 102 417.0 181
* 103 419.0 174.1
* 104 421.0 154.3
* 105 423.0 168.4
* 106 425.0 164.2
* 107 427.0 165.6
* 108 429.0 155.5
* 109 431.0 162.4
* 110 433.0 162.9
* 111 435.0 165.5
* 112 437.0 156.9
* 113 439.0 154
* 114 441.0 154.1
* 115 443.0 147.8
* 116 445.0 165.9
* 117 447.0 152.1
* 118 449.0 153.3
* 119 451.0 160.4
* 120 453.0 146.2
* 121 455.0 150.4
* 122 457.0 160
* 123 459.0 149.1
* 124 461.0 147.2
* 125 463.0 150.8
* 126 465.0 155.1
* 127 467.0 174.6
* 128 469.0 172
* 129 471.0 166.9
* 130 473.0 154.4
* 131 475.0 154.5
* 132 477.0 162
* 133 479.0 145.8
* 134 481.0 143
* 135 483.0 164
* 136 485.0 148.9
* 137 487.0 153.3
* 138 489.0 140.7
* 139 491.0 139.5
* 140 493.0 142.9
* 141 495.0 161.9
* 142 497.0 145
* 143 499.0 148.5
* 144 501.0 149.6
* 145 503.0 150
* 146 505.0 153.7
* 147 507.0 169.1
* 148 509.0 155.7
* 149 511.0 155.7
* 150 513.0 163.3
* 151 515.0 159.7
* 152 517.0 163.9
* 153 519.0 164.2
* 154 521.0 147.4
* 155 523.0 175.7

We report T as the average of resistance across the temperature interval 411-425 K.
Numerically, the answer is 168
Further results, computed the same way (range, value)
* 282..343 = 160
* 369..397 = 163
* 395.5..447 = 164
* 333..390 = 162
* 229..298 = 181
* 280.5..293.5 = 165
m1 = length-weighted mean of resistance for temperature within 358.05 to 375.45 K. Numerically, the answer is 168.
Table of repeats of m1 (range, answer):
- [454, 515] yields 154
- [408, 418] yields 175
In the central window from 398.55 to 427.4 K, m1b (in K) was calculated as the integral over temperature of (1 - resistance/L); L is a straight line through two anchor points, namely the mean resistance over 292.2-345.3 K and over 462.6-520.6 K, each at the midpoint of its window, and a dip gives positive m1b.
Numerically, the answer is -2.17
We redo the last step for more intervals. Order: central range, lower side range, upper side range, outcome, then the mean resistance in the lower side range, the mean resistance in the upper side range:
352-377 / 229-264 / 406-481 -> 0.8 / 187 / 160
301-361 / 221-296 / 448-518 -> 4.8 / 182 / 155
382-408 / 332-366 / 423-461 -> -0.7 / 161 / 157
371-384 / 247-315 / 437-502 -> 0.3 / 175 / 154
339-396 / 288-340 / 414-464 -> -1.1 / 160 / 158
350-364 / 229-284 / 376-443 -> 0.6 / 186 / 164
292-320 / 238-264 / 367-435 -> 3.1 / 188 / 166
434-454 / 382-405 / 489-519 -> 0.4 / 163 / 154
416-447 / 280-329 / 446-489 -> -1.1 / 161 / 155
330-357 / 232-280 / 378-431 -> 2.3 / 187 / 165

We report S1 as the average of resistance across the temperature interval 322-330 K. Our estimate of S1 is 158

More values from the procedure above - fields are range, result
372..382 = 160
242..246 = 181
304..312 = 162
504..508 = 161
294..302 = 159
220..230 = 189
